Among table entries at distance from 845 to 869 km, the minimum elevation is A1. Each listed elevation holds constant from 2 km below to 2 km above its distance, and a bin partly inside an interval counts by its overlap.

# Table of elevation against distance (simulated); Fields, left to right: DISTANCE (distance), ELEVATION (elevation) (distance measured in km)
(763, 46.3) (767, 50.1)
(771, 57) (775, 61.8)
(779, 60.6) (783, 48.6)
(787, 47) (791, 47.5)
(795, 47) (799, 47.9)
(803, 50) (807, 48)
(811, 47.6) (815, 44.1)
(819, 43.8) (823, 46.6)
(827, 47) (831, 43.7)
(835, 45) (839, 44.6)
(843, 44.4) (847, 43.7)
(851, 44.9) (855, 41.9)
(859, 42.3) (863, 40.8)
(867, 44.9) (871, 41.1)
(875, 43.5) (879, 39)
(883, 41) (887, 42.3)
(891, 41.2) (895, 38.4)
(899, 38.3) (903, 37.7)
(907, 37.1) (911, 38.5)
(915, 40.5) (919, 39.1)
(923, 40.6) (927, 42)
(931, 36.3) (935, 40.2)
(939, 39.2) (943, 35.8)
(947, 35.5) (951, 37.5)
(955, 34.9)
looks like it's 40.8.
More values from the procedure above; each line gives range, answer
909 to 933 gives 36.3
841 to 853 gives 43.7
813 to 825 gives 43.8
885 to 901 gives 38.3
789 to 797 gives 47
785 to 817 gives 44.1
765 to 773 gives 50.1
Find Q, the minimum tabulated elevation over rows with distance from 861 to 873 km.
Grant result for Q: 40.8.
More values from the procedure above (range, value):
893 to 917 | 37.1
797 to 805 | 47.9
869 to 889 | 39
